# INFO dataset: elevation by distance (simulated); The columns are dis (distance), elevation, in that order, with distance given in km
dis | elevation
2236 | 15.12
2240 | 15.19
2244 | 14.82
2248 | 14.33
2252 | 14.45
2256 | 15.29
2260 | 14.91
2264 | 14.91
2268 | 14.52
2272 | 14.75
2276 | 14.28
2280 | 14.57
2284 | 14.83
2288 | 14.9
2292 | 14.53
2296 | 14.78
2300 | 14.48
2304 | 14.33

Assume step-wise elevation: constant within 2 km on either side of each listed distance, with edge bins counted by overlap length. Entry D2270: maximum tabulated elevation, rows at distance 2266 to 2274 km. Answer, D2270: 14.75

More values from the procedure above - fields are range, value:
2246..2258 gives 15.29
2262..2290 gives 14.91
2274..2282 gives 14.57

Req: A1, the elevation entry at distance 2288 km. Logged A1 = 14.9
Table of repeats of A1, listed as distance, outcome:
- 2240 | 15.19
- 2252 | 14.45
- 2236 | 15.12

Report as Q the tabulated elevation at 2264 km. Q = 14.91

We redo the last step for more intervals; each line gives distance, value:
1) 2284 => 14.83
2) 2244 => 14.82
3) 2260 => 14.91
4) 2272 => 14.75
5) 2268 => 14.52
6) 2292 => 14.53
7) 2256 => 15.29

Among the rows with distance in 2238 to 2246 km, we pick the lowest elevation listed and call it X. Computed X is 14.82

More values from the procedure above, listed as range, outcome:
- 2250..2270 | 14.45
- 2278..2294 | 14.53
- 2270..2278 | 14.28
